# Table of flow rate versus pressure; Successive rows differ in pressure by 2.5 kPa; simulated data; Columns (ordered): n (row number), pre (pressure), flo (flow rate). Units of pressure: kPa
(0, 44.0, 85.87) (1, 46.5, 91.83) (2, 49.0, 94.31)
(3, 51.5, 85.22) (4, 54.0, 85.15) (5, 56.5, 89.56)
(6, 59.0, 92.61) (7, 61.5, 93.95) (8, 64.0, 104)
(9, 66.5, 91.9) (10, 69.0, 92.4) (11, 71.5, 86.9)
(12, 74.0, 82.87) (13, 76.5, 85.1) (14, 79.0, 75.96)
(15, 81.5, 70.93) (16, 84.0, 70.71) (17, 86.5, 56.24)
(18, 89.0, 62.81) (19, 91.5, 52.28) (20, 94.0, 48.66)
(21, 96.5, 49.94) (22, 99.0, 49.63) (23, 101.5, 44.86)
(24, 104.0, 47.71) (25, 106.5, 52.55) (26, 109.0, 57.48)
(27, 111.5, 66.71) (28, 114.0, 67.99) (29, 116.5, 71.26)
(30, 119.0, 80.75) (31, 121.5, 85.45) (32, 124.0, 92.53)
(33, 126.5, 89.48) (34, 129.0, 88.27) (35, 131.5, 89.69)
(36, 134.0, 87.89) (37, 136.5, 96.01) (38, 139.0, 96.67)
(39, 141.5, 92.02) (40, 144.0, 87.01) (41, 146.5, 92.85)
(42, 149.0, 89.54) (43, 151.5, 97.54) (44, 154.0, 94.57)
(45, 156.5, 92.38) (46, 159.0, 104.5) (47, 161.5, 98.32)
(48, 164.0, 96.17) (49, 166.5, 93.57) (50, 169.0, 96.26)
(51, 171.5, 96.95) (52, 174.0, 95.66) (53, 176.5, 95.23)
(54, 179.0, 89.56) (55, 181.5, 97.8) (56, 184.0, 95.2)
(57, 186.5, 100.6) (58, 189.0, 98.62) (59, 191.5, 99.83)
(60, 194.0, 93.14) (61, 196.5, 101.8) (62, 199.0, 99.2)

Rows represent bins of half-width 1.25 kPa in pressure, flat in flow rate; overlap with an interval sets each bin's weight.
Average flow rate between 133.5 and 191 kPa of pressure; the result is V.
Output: 95.2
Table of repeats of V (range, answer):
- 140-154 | 92.1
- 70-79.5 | 83.5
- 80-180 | 79.7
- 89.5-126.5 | 62.9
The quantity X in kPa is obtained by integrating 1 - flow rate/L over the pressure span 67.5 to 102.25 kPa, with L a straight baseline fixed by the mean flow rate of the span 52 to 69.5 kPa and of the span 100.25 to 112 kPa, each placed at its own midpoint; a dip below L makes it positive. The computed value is 2.7 kPa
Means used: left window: 92.5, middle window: 66.9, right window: 53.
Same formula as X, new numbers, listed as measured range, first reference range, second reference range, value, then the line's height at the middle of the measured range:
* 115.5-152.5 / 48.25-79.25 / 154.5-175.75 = 2.07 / 94.5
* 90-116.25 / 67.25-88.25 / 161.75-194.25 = 8.89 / 82.3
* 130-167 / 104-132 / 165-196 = -3.76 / 85.3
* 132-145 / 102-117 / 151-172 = -1.93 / 80.1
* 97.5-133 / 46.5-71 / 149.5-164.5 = 9.21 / 94.8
